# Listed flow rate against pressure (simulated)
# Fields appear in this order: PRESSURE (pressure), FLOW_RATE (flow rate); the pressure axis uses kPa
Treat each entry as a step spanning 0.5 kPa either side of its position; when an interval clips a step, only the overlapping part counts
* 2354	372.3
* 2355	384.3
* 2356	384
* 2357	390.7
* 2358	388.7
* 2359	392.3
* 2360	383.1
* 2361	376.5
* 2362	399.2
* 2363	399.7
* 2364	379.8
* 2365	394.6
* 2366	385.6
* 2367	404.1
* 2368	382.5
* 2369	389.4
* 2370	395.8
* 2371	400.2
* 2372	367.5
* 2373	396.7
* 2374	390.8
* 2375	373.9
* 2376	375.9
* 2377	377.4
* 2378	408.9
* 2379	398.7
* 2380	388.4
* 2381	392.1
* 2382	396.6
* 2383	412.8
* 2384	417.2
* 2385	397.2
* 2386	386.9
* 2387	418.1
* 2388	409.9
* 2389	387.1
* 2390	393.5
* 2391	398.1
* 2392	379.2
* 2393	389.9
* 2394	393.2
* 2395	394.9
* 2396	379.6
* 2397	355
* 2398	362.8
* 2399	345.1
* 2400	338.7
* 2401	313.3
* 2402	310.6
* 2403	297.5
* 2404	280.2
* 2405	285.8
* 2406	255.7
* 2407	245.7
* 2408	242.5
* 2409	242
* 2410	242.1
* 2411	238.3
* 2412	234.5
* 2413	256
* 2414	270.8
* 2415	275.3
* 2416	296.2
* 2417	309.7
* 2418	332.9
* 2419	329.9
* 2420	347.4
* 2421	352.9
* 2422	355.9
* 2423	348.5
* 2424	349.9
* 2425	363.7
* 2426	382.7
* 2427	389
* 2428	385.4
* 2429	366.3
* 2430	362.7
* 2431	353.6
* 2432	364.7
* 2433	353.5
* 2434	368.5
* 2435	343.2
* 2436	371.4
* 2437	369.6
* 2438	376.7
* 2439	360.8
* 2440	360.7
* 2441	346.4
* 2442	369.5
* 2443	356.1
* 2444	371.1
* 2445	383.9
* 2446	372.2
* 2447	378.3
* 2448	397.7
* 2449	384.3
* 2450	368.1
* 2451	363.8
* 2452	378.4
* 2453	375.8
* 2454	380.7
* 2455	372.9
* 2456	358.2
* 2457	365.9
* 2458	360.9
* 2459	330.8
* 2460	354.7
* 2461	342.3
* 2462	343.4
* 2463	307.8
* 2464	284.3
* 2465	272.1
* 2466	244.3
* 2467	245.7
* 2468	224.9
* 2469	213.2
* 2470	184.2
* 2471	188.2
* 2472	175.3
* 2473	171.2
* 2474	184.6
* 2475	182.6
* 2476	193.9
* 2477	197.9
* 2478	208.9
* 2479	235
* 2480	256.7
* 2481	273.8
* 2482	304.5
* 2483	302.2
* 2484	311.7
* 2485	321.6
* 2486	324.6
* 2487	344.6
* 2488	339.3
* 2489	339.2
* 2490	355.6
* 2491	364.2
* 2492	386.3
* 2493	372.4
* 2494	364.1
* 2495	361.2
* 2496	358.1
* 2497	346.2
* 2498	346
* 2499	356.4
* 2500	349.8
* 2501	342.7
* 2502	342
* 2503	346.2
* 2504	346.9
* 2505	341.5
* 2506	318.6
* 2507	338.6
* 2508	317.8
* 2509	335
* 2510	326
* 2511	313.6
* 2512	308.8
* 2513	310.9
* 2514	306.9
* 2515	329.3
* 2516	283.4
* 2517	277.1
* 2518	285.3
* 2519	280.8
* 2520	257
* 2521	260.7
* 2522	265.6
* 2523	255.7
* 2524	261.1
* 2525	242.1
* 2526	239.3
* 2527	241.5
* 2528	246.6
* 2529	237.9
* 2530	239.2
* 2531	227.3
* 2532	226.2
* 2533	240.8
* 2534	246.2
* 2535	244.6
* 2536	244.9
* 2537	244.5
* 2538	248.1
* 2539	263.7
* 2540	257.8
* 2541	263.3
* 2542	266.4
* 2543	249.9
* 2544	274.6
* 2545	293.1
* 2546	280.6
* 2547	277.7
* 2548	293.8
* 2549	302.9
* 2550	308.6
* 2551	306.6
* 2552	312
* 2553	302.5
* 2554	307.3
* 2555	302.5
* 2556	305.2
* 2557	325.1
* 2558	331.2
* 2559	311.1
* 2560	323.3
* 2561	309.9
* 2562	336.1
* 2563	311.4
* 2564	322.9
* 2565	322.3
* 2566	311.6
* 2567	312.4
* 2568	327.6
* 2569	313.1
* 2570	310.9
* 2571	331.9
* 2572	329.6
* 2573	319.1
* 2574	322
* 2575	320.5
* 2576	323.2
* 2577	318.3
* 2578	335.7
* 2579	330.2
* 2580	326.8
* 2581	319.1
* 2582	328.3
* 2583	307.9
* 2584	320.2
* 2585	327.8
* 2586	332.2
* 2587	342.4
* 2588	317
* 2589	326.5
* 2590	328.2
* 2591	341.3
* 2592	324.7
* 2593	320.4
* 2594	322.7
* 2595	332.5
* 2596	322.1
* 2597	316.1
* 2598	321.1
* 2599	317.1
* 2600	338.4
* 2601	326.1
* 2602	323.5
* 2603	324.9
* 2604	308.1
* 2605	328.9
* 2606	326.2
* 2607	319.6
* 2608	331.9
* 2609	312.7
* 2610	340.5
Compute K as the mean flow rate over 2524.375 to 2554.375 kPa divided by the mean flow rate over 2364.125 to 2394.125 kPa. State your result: 0.7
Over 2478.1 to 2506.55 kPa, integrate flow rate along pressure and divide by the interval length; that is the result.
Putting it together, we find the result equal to 332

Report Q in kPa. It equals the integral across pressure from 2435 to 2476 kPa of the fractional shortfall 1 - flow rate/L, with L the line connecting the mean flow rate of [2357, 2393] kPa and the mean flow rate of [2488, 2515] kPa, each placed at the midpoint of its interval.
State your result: 4.9 kPa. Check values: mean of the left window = 392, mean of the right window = 342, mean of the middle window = 318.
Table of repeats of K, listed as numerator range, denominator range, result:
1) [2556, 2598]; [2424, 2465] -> 0.89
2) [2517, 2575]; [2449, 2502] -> 0.93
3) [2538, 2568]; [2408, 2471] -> 0.90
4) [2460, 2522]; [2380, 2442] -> 0.86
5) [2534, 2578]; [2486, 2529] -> 0.95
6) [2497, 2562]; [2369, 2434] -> 0.83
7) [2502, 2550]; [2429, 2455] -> 0.76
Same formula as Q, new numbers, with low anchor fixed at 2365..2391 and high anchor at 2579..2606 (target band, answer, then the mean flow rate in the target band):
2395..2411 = 3.5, 301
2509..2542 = 7.7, 266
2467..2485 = 6.7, 227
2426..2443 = 0.5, 365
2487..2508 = 0.3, 350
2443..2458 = -0.1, 374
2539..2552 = 2.2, 282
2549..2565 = 1.0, 314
